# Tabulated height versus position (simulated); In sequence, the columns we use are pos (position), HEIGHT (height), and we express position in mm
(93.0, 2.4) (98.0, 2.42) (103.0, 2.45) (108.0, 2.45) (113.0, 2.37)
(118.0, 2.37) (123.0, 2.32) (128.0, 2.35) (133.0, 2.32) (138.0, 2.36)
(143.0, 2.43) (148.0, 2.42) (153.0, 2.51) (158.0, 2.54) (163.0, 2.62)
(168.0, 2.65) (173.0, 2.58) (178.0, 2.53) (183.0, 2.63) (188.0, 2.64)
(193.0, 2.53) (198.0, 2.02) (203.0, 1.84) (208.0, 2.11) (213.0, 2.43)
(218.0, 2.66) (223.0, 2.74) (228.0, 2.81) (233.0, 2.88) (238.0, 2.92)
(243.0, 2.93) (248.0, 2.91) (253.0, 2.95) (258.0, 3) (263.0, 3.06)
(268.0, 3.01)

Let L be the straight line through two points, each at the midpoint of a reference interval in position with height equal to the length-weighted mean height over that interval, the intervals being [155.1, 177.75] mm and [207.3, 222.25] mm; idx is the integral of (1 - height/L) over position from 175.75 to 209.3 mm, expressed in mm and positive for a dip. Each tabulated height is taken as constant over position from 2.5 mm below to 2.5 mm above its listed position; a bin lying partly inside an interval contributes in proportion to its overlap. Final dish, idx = 2.6 mm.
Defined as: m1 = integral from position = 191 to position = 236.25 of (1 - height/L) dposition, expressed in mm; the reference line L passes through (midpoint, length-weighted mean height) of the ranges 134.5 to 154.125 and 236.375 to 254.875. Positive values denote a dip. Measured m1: 5.2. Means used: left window 2.42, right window 2.93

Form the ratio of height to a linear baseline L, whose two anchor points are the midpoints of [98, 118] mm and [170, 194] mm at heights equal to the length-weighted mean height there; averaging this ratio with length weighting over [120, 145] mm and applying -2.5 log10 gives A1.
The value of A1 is 0.053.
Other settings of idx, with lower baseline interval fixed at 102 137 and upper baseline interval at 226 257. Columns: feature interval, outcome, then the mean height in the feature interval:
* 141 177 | 0.12 mm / 2.54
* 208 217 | 1.30 mm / 2.38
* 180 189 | 0.10 mm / 2.63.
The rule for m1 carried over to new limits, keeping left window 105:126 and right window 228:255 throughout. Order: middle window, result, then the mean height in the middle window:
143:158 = 0.32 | 2.47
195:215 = 4.74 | 2.1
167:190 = 0.35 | 2.6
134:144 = 0.40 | 2.38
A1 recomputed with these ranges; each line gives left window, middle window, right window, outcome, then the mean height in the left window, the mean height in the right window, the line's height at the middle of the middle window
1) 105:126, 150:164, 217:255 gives -0.001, 2.38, 2.86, 2.54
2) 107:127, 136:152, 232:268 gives 0.033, 2.37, 2.96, 2.49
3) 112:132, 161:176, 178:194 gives -0.036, 2.35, 2.6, 2.53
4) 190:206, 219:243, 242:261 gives -0.077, 2.15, 2.95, 2.64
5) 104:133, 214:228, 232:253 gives 0.052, 2.37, 2.92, 2.82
